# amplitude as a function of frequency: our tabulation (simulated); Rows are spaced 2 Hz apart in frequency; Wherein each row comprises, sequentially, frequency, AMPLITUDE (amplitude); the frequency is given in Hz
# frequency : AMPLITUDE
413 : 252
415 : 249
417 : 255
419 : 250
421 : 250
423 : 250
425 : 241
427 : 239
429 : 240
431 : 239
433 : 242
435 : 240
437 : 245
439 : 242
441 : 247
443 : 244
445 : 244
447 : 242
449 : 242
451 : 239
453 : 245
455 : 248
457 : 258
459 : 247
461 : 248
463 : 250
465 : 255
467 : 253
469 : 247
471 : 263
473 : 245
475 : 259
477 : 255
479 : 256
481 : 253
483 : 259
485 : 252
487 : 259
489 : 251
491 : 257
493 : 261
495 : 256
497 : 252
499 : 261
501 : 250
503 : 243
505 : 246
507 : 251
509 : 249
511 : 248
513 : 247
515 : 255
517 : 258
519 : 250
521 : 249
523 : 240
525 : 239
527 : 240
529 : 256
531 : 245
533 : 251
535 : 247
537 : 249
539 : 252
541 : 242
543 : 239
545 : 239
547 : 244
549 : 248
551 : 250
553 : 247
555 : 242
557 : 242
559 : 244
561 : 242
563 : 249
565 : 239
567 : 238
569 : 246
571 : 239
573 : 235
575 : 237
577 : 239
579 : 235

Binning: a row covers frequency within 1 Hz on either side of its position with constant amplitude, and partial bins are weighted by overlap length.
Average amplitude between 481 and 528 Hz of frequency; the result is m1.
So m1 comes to 251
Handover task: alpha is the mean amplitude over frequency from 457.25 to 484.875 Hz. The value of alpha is 253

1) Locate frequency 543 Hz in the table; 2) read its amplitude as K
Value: 239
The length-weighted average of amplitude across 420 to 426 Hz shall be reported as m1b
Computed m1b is 247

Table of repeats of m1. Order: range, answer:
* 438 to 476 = 248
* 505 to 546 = 247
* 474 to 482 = 256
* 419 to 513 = 249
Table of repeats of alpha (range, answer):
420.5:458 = 244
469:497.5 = 255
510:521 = 251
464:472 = 254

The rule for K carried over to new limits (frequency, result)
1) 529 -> 256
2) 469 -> 247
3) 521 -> 249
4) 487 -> 259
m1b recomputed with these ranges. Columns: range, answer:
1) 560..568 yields 242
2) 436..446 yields 244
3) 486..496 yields 257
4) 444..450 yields 243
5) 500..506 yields 246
